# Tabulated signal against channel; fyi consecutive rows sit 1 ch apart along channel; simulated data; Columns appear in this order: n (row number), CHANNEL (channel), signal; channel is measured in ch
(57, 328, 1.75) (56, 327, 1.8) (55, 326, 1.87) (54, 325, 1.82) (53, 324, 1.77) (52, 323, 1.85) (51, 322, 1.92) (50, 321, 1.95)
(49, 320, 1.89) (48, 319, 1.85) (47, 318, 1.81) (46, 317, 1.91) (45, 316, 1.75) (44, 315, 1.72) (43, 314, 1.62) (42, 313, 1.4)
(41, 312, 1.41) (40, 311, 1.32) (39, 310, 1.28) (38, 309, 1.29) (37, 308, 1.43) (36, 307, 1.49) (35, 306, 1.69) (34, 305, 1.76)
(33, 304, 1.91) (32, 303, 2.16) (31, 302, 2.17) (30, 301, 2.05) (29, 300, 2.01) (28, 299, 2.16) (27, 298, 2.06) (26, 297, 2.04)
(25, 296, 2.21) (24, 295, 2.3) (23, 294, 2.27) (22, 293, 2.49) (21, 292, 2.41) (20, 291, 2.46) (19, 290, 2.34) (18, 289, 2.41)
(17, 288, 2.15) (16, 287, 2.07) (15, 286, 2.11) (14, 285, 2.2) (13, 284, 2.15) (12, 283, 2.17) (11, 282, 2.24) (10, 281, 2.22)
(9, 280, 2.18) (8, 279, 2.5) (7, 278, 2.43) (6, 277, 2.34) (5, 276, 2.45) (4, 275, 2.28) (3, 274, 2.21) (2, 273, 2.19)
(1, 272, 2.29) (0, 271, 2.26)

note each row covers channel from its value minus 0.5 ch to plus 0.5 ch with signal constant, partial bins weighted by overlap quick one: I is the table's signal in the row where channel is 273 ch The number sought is 2.19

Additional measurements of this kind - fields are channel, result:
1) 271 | 2.26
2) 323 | 1.85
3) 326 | 1.87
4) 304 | 1.91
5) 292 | 2.41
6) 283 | 2.17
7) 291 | 2.46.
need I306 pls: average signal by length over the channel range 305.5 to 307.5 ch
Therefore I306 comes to 1.59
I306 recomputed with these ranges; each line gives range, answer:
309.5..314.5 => 1.41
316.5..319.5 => 1.86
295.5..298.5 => 2.1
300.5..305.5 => 2.01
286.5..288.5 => 2.11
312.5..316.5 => 1.62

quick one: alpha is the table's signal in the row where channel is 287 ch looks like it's 2.07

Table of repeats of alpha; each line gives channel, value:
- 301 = 2.05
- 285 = 2.2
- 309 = 1.29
